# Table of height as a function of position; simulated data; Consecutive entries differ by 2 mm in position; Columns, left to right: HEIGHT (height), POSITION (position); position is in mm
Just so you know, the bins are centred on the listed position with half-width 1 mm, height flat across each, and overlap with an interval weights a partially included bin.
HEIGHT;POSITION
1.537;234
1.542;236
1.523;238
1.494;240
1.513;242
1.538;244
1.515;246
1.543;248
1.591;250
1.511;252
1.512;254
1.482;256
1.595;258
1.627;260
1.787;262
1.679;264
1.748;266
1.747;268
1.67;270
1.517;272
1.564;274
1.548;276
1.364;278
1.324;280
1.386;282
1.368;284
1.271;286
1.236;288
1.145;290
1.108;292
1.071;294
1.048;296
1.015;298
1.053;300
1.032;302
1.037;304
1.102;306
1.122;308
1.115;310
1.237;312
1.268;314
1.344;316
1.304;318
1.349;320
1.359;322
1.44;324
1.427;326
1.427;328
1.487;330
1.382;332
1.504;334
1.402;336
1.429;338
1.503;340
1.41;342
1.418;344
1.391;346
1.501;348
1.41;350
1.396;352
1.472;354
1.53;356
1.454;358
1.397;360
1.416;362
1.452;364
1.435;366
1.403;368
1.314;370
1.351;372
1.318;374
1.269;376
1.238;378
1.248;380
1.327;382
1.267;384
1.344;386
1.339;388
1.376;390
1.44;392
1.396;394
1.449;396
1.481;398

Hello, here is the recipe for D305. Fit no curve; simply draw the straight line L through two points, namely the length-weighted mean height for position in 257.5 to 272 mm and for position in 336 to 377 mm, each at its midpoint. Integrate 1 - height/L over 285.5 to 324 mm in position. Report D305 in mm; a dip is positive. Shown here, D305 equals 9.6 mm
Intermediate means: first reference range 1.68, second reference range 1.41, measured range 1.17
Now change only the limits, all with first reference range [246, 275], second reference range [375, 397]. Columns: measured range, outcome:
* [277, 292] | 2.6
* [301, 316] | 3.6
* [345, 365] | -0.6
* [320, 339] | 0.4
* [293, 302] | 2.8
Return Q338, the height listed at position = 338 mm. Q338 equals 1.429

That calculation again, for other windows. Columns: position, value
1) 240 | 1.494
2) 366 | 1.435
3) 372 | 1.351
